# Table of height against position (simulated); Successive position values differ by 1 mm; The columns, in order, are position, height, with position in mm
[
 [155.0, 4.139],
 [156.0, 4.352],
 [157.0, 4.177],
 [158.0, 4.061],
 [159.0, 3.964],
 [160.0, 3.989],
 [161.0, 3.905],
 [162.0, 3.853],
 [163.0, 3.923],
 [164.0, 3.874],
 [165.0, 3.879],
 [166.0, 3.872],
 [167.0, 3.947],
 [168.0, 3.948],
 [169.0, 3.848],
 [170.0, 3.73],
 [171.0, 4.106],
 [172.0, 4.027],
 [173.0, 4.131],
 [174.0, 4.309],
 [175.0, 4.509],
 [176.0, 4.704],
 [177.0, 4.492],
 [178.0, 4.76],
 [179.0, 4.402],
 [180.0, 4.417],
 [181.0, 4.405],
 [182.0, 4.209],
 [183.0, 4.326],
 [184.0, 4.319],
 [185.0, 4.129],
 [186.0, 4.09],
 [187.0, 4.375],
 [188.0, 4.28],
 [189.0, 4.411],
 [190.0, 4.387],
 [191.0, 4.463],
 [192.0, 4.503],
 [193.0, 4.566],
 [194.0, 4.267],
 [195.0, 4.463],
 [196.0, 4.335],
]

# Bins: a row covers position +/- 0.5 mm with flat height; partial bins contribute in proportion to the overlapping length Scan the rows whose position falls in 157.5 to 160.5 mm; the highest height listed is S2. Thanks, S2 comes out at 4.061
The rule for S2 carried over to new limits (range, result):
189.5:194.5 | 4.566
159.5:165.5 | 3.989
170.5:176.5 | 4.704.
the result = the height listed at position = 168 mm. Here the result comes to 3.948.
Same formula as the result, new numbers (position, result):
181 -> 4.405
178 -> 4.76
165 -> 3.879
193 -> 4.566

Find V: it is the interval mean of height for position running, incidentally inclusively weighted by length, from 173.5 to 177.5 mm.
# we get 4.5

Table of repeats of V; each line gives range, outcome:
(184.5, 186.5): 4.11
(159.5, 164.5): 3.91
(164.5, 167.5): 3.9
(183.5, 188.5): 4.24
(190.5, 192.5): 4.48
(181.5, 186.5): 4.21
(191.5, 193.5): 4.53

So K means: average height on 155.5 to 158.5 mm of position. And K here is 4.2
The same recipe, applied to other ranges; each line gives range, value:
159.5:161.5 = 3.95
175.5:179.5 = 4.59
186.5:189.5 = 4.36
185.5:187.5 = 4.23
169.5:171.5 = 3.92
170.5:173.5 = 4.09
